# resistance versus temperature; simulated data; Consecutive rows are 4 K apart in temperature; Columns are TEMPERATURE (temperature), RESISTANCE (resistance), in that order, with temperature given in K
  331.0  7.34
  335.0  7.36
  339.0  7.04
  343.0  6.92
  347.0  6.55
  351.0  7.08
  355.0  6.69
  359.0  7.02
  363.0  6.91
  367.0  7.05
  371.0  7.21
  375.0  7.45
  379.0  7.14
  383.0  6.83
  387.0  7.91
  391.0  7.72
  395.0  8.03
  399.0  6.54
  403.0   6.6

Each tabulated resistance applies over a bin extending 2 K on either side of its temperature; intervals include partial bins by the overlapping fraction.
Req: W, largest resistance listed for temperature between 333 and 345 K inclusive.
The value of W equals 7.36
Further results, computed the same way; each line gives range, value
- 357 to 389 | 7.91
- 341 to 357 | 7.08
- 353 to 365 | 7.02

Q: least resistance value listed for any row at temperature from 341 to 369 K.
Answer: 6.55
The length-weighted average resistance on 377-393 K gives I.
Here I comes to 7.4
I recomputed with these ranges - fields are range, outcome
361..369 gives 6.98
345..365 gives 6.85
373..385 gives 7.14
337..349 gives 6.84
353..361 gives 6.86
